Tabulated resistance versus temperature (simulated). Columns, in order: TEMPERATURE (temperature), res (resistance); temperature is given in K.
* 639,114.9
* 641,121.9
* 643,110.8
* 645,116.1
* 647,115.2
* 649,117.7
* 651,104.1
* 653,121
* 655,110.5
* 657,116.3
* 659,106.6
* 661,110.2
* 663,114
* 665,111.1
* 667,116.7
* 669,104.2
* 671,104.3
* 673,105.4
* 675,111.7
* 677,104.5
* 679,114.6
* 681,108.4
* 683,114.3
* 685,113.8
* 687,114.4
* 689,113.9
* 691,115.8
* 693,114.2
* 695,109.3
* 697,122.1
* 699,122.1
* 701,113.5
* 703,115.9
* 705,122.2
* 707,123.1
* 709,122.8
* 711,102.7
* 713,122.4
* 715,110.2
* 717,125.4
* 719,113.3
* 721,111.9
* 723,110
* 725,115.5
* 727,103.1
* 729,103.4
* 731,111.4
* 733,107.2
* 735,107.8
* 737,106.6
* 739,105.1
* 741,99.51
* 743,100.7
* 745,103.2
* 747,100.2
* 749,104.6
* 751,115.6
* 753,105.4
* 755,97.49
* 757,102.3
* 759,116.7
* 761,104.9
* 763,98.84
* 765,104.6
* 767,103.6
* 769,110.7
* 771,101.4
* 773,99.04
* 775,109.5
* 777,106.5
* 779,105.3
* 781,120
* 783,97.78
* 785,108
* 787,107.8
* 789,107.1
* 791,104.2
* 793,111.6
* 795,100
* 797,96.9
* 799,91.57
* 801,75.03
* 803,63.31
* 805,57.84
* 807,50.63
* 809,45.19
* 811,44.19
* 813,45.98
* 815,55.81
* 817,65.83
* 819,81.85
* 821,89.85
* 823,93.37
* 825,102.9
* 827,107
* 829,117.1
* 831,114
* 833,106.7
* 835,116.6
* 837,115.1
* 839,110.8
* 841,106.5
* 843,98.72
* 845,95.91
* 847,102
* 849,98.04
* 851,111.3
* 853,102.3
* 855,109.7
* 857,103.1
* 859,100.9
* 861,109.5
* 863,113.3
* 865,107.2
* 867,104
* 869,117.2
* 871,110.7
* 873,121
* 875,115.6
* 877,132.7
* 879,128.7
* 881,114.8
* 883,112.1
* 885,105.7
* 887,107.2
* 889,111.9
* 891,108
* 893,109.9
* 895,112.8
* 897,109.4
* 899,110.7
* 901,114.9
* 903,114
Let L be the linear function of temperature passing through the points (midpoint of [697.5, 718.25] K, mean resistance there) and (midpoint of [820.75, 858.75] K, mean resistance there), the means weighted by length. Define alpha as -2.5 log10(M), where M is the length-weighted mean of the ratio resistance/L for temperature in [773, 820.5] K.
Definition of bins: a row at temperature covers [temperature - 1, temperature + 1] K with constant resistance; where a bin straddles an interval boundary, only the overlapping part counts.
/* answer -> 0.276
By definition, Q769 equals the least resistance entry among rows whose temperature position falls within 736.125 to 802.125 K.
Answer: 75.03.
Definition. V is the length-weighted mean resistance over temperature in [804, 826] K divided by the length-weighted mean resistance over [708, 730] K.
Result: 0.6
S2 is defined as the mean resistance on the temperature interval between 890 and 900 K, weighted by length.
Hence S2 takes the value 110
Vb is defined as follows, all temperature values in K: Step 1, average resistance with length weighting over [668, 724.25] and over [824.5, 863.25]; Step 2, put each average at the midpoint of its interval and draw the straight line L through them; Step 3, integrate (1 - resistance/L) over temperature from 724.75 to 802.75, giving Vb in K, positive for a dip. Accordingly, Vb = 4.8 K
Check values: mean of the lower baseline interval 114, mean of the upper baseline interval 107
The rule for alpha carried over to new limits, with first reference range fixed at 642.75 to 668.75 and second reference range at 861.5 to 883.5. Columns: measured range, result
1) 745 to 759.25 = 0.09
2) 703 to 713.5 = -0.04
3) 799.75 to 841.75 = 0.34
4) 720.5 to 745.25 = 0.07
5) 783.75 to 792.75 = 0.08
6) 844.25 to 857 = 0.12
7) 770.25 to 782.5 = 0.08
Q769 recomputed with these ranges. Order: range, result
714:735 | 103.1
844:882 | 95.91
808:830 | 44.19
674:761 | 97.49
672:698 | 104.5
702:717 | 102.7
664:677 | 104.2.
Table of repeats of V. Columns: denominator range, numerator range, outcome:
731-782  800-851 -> 0.82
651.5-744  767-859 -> 0.85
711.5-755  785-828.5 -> 0.76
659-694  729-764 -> 0.95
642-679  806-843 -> 0.79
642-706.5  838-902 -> 0.97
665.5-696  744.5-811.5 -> 0.87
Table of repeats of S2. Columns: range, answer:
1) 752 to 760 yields 105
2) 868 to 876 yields 116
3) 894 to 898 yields 111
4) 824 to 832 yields 110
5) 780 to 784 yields 109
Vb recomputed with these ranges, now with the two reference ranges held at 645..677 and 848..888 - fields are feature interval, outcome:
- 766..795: 1.3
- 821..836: 0.6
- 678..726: -1.8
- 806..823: 7.5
